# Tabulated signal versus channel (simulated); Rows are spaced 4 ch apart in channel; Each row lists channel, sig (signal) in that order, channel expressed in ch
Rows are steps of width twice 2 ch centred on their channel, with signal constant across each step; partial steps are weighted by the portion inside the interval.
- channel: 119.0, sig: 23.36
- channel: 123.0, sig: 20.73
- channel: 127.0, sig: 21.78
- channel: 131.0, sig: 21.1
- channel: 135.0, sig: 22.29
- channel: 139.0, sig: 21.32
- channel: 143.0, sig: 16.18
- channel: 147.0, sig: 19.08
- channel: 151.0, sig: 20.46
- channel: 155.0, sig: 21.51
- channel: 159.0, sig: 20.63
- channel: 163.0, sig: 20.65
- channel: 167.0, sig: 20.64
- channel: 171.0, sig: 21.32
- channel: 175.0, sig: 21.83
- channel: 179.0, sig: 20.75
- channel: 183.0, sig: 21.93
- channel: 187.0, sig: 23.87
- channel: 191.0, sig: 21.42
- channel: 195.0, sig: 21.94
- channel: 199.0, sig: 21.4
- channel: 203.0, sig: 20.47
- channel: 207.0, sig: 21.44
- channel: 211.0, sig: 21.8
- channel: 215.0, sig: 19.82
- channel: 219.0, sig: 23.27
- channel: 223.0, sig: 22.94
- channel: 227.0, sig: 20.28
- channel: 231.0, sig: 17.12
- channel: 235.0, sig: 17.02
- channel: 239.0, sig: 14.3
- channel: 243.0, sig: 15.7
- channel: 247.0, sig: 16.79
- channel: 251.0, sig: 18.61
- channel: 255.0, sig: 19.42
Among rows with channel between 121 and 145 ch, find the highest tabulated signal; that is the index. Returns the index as 22.29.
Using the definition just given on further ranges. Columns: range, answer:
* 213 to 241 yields 23.27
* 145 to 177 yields 21.83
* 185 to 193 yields 23.87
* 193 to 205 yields 21.94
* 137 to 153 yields 21.32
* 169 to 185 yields 21.93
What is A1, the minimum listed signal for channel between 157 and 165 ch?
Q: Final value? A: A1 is 20.63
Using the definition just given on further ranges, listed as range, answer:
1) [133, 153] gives 16.18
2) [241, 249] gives 15.7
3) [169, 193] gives 20.75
